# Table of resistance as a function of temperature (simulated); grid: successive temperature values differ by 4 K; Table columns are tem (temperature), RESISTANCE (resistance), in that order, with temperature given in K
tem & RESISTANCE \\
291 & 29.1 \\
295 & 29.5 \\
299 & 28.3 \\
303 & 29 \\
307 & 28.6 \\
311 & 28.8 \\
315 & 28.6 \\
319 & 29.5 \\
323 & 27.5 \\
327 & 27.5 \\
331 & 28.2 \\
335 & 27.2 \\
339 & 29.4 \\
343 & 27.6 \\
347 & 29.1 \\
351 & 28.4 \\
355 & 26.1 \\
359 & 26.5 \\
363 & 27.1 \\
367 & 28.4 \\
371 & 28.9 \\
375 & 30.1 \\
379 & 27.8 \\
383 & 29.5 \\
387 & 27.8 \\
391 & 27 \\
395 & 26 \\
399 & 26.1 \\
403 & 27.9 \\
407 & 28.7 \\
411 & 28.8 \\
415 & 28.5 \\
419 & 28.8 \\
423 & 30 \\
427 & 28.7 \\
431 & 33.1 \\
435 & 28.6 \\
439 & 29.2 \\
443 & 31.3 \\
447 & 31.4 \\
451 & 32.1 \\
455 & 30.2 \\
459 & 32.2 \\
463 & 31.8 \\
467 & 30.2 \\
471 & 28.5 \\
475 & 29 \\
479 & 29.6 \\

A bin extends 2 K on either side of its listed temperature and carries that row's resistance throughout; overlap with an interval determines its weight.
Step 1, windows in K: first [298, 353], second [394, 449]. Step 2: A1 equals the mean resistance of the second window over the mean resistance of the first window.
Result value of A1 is 1.03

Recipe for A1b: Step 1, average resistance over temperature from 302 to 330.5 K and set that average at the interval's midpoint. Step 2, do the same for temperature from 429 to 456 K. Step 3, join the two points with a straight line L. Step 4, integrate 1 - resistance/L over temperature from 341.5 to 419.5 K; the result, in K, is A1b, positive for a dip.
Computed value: 4.6 K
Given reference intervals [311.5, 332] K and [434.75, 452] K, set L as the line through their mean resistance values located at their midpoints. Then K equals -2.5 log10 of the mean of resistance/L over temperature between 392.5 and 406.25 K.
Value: 0.11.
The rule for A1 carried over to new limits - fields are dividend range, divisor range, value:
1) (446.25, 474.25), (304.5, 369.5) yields 1.10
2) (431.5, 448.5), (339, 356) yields 1.08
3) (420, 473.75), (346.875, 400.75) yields 1.10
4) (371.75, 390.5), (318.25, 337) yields 1.03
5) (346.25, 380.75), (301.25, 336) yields 0.99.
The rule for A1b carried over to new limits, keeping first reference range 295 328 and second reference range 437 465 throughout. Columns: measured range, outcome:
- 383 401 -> 1.81 K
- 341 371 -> 1.75 K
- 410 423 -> 0.70 K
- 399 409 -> 0.80 K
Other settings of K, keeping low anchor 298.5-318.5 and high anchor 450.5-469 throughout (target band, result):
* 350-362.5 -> 0.10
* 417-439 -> 0.03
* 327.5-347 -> 0.04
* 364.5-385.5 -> 0.04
